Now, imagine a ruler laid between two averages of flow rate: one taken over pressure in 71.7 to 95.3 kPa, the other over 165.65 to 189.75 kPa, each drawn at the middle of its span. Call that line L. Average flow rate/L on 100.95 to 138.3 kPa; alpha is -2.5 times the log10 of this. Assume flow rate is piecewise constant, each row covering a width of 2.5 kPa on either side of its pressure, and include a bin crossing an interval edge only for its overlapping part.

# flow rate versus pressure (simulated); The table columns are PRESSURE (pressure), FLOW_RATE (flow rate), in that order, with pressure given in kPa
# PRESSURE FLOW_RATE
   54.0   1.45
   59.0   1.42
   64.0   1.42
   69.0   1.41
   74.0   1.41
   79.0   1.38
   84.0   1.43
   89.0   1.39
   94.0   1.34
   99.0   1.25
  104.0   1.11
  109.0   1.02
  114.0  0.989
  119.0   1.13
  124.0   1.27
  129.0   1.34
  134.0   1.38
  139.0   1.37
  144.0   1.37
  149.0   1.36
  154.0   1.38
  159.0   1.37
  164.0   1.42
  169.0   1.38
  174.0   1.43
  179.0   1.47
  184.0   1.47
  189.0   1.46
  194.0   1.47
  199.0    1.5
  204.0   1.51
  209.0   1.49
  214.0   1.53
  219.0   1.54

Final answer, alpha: 0.19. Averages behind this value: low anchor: 1.39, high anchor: 1.44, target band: 1.19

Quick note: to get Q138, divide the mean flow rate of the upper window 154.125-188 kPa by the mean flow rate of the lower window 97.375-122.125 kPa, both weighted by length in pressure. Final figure 1.3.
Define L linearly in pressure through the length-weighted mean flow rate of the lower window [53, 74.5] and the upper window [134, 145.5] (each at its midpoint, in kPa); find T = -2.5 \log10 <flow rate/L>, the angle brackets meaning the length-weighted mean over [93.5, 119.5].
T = 0.233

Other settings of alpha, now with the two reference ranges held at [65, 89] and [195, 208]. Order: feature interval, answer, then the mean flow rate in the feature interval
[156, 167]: 0.06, 1.39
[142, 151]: 0.07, 1.36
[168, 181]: 0.04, 1.43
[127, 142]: 0.07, 1.36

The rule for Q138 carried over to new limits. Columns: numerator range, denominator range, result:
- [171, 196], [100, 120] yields 1.36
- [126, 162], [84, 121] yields 1.15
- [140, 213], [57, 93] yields 1.02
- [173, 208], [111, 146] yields 1.17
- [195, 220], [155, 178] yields 1.08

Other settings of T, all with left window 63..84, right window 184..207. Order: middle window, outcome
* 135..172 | 0.06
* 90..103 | 0.11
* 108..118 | 0.37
